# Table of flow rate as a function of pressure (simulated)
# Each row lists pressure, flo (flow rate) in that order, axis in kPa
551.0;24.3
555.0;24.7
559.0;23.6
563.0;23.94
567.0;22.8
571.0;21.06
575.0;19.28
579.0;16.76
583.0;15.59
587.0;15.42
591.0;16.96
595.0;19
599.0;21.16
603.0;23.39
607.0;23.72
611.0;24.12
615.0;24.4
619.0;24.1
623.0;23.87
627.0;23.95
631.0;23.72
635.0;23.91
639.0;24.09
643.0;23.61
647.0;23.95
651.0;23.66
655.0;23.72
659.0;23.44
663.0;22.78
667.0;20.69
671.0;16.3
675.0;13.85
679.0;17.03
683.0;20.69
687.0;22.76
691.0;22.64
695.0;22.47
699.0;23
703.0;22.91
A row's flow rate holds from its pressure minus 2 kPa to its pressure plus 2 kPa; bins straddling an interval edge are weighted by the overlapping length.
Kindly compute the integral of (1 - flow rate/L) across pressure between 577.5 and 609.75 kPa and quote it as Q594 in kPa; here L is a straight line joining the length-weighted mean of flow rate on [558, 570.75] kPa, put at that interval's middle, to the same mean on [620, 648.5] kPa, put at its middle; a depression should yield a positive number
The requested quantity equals 5.9 kPa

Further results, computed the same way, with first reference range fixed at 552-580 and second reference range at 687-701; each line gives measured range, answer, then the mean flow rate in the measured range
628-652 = -1.5 kPa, 23.8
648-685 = 3.6 kPa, 20.3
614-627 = -1.0 kPa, 24.1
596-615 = -0.7 kPa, 23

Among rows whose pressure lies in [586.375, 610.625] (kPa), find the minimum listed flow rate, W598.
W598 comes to 15.42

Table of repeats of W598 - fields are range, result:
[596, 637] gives 21.16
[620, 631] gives 23.72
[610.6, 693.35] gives 13.85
